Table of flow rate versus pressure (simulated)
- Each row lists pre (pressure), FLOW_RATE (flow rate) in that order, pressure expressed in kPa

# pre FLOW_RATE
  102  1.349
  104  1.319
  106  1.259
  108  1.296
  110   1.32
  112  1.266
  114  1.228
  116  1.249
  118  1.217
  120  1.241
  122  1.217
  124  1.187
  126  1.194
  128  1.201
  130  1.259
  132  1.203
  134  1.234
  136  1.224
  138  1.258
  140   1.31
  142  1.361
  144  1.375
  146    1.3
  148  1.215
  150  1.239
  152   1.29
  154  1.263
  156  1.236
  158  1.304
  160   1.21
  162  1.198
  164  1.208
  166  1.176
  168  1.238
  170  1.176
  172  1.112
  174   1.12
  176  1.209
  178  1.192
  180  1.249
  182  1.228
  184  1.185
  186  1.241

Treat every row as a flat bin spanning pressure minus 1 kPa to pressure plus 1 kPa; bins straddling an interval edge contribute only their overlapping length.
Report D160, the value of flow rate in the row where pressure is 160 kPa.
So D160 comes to 1.21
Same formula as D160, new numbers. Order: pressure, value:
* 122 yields 1.217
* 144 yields 1.375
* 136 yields 1.224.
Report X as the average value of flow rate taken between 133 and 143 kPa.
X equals 1.28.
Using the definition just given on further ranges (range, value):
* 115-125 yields 1.22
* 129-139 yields 1.24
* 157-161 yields 1.26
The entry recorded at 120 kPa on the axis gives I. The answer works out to 1.241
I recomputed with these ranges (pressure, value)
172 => 1.112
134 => 1.234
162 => 1.198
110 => 1.32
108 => 1.296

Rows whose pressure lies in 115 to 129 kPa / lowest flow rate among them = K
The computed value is 1.187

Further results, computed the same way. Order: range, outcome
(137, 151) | 1.215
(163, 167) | 1.176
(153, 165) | 1.198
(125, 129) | 1.194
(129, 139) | 1.203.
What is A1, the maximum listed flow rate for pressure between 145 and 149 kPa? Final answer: 1.3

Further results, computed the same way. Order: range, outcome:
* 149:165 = 1.304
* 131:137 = 1.234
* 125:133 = 1.259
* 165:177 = 1.238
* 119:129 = 1.241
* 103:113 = 1.32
